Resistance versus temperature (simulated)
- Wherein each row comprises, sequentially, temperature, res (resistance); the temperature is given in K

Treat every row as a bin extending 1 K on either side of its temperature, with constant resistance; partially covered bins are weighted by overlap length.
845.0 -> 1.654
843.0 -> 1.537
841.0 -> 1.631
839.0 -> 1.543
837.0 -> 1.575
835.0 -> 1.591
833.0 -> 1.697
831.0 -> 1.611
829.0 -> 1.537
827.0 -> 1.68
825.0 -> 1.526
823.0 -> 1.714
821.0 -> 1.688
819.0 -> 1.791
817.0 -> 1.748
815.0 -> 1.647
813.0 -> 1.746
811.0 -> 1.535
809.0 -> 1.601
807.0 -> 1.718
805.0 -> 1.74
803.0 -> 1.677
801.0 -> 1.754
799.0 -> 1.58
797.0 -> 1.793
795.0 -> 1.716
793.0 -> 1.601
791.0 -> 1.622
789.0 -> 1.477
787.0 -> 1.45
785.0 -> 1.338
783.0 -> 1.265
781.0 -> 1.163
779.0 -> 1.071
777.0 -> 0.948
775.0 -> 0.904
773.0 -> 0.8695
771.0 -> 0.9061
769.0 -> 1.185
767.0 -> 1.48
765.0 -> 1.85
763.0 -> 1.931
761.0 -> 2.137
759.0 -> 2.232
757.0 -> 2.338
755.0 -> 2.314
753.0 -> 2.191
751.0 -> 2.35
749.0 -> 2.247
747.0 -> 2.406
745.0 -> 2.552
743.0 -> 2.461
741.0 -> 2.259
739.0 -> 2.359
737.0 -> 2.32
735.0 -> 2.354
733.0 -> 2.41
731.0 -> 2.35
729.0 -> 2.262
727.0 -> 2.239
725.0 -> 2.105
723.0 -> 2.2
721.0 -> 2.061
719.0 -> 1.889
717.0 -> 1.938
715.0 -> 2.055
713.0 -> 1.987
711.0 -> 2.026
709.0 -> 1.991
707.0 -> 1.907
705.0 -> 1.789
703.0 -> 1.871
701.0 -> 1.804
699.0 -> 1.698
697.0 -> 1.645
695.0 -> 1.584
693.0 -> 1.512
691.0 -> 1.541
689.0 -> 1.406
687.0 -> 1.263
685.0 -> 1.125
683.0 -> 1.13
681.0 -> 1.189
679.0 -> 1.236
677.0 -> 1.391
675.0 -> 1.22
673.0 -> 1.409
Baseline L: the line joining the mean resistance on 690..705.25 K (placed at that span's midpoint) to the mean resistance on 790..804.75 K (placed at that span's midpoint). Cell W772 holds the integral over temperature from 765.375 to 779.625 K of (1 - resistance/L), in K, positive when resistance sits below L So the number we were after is 5.0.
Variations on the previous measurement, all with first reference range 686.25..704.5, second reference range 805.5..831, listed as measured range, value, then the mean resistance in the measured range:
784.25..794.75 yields 0.83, 1.52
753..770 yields -3.29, 1.95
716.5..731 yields -4.55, 2.12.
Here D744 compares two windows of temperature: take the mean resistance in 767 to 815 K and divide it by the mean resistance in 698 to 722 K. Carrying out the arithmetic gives 0.74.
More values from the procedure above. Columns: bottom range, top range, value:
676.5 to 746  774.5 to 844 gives 0.82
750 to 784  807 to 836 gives 1.04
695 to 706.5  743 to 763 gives 1.31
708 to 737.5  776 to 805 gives 0.69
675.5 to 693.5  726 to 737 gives 1.78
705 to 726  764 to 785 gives 0.58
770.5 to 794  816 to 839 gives 1.34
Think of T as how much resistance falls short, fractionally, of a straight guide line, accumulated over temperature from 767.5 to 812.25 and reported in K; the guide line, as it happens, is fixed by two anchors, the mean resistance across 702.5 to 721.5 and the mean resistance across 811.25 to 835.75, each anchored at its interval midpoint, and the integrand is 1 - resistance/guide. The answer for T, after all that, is 8.6 K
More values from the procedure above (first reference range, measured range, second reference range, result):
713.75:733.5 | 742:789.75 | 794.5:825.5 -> 5.56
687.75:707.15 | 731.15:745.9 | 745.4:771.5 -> -3.87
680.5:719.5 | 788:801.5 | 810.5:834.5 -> 0.15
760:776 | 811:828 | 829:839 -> -1.35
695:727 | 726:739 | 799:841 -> -3.12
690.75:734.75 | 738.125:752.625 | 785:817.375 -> -4.14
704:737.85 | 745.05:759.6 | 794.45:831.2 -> -2.63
